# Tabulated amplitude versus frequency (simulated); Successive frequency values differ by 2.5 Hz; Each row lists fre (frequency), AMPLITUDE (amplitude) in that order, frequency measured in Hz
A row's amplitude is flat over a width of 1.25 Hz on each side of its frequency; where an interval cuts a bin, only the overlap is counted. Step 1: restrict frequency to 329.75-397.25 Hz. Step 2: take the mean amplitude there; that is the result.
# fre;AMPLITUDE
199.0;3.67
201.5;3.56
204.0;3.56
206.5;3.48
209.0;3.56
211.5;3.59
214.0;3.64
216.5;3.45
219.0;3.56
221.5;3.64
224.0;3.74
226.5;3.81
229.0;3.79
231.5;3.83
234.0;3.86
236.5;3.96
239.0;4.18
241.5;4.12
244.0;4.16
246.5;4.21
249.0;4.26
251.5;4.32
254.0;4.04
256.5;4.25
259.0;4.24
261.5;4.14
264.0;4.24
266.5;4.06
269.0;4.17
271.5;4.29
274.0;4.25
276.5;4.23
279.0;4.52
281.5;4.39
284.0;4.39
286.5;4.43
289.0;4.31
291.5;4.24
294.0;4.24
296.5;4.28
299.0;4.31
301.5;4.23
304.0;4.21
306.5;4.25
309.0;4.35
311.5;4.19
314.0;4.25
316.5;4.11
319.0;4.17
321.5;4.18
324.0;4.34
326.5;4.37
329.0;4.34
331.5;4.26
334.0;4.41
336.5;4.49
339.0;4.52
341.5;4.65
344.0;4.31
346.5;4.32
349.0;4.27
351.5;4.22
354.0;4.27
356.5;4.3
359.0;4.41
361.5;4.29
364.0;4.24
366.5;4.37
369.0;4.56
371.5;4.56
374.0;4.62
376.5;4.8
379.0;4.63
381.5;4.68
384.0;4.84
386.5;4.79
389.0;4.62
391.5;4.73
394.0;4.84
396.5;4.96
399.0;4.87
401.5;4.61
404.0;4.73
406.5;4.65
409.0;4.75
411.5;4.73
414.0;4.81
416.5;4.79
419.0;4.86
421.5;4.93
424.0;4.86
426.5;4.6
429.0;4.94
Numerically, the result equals 4.51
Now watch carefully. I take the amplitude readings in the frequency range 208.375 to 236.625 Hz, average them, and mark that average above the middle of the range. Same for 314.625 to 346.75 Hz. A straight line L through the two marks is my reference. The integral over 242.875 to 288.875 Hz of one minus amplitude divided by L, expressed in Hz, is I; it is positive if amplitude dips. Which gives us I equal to -3.51 Hz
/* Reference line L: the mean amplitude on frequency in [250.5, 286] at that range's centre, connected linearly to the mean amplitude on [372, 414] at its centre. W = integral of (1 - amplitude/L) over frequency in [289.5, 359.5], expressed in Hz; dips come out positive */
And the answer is 2.7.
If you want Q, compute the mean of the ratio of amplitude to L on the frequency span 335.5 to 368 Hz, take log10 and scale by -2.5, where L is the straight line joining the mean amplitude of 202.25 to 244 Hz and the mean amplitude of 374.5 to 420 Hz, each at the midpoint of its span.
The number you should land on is 0.03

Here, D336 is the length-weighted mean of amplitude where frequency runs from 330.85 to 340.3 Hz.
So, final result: 4.43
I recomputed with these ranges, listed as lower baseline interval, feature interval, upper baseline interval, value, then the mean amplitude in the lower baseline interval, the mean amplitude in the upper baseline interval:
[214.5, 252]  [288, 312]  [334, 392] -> -0.29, 3.91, 4.49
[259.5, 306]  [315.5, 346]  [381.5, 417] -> 0.87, 4.27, 4.76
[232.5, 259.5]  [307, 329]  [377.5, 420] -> 0.90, 4.14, 4.76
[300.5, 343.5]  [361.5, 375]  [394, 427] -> 0.33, 4.31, 4.79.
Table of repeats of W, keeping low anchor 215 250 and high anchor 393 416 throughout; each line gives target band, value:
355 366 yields 0.6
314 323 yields 0.3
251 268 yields -0.6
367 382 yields 0.0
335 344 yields -0.2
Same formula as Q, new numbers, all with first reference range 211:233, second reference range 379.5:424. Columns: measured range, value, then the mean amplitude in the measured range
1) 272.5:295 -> -0.07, 4.33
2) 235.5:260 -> -0.09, 4.18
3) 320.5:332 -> 0.00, 4.3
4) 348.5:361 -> 0.05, 4.3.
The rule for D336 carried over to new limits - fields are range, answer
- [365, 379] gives 4.58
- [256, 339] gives 4.28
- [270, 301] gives 4.32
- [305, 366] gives 4.31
